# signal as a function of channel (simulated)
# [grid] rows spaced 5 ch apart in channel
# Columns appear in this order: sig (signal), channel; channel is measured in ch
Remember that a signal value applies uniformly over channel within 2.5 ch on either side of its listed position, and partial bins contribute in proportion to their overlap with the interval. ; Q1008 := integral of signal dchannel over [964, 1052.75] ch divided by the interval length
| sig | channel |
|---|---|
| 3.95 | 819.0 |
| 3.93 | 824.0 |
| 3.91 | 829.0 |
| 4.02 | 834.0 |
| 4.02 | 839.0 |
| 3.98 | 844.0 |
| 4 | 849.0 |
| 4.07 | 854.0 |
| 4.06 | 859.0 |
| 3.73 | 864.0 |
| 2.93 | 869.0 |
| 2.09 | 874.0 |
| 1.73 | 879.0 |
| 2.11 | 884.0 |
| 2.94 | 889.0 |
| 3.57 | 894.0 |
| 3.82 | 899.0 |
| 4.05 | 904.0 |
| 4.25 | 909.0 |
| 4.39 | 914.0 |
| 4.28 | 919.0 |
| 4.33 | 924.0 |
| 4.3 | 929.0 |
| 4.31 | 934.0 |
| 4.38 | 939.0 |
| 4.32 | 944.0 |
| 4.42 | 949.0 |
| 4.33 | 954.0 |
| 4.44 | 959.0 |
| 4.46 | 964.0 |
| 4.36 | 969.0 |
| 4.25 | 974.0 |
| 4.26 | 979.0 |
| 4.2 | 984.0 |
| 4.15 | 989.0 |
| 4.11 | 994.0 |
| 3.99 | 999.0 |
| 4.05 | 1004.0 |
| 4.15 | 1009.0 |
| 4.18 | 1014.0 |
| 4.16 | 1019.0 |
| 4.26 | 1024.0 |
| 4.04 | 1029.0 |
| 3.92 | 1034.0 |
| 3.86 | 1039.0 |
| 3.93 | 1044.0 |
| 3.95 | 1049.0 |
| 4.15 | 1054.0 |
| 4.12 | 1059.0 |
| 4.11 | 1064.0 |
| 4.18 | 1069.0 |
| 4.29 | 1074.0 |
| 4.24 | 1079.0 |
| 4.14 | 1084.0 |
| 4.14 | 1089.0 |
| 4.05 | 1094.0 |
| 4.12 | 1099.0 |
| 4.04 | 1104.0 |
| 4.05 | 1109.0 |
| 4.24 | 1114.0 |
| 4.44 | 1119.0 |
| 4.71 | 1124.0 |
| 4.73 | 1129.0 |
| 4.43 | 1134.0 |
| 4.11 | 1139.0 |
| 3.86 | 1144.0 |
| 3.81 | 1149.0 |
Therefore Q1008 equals 4.12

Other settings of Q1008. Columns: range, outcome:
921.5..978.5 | 4.35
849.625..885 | 3.05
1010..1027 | 4.19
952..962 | 4.39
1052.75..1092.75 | 4.17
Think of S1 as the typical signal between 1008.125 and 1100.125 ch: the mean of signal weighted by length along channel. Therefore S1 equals 4.1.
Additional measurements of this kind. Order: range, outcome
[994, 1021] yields 4.11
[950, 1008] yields 4.24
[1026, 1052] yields 3.95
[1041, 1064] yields 4.04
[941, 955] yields 4.36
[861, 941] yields 3.57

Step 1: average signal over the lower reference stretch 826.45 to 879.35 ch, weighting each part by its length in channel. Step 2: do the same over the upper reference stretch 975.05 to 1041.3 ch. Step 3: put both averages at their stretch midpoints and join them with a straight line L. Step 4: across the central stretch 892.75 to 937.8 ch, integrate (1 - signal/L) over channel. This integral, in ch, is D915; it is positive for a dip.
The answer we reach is -4.5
